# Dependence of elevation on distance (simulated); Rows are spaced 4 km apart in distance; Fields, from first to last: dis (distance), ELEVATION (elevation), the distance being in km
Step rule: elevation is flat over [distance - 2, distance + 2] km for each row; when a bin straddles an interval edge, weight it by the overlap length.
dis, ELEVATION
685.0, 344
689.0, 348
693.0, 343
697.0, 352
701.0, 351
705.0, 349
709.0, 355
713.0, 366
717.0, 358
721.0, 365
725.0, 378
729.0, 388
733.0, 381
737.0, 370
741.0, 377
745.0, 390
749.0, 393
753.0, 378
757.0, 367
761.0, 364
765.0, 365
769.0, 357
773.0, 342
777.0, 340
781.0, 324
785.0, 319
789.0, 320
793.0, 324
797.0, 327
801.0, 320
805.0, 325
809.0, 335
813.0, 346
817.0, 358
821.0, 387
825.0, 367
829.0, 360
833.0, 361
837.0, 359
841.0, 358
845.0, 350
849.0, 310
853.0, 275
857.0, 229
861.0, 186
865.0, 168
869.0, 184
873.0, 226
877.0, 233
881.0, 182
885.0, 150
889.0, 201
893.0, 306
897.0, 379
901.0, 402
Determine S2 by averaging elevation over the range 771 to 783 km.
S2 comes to 335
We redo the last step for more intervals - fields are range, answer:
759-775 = 357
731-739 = 376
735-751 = 382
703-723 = 359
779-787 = 322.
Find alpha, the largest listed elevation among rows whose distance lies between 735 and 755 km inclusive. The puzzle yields 393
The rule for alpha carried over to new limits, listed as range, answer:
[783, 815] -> 346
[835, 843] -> 359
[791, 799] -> 327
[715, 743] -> 388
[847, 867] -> 310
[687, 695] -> 348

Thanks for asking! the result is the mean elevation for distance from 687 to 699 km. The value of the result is 348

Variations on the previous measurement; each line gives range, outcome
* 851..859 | 252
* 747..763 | 376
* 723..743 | 379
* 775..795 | 325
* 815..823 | 372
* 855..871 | 192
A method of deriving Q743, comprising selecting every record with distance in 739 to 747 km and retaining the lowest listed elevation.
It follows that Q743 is 377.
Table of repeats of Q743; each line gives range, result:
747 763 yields 364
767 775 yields 342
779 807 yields 319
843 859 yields 229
